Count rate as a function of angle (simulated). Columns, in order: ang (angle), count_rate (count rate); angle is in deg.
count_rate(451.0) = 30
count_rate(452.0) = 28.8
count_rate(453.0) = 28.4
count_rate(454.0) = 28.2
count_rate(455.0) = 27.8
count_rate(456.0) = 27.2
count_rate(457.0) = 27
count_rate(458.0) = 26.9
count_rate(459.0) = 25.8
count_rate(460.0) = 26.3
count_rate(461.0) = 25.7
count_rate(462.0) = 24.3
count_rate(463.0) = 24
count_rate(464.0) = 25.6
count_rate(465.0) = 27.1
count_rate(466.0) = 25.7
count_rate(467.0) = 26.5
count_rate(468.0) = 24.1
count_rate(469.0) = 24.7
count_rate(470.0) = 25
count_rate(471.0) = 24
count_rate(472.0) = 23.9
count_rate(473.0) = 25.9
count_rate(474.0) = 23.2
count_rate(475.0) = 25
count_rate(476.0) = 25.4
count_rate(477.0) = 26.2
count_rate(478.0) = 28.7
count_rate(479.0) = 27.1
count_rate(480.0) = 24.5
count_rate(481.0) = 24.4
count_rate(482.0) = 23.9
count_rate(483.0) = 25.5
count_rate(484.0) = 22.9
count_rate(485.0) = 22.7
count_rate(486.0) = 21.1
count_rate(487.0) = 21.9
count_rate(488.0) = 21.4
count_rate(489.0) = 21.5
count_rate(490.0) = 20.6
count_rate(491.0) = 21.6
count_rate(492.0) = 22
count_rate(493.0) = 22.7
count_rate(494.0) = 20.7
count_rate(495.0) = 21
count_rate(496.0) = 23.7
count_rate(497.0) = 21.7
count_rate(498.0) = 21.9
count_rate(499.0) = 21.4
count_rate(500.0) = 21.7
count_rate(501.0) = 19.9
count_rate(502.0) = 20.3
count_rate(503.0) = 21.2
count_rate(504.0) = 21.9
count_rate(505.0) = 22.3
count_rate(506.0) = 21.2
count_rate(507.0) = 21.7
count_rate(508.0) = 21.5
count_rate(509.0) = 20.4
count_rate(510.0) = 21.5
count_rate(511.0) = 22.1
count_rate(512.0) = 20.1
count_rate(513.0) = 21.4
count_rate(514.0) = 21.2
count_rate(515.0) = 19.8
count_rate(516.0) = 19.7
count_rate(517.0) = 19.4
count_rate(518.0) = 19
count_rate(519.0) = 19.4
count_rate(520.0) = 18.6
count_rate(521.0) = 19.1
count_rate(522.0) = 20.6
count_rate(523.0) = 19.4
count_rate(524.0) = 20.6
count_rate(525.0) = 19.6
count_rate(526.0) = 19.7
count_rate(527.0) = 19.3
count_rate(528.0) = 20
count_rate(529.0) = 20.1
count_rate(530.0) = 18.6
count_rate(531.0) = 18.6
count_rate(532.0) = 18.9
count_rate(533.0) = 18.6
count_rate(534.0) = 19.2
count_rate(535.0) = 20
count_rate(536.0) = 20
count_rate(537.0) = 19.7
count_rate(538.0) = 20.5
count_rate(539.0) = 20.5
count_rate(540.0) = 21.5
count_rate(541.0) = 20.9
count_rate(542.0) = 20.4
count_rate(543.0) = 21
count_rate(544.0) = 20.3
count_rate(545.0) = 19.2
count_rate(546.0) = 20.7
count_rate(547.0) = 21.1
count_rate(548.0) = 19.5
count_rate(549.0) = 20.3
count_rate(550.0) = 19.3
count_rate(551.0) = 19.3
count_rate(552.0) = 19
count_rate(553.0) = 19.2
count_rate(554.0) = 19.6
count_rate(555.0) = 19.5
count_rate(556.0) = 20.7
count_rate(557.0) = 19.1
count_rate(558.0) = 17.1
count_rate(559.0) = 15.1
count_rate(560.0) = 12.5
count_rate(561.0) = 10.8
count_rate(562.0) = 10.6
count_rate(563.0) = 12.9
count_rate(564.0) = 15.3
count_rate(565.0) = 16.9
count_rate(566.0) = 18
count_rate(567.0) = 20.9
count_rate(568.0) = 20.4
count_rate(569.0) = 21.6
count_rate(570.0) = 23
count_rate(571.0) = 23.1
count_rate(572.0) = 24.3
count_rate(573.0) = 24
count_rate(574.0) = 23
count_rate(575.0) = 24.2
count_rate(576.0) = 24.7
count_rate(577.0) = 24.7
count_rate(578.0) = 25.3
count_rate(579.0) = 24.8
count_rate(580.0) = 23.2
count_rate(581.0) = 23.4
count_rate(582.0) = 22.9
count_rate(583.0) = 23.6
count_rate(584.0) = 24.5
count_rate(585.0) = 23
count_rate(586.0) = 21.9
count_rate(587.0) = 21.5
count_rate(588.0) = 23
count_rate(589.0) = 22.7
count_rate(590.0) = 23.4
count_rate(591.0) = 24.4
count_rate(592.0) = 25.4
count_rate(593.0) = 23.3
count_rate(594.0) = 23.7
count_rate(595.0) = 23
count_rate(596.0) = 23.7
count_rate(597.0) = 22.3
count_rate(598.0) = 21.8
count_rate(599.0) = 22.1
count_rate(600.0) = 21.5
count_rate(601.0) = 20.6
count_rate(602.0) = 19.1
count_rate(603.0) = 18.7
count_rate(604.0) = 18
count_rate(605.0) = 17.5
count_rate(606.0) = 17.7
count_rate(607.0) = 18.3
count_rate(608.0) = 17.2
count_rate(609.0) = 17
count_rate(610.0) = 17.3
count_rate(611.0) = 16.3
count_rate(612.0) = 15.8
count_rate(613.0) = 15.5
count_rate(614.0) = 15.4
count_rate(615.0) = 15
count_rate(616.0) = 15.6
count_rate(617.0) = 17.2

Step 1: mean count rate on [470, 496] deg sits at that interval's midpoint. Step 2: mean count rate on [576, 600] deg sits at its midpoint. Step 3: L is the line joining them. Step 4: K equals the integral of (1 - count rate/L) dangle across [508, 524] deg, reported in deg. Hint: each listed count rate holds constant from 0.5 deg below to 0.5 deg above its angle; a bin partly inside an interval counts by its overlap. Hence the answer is 2.3 deg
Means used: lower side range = 23.5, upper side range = 23.4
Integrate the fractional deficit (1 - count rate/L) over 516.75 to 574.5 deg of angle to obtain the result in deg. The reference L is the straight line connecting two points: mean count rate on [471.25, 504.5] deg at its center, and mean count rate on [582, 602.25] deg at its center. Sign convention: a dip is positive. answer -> 9.0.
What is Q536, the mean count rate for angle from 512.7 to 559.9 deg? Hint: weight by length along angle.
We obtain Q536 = 19.6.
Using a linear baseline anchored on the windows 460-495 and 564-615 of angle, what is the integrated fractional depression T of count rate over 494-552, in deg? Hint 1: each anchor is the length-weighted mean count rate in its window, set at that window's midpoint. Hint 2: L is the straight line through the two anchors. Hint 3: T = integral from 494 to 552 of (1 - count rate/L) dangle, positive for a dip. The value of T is 6.53 deg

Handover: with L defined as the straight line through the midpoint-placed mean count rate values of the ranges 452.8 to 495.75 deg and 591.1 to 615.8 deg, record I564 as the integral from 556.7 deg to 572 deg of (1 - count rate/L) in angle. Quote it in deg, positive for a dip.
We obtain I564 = 2.6 deg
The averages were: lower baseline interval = 24.6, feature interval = 17.4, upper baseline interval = 19.5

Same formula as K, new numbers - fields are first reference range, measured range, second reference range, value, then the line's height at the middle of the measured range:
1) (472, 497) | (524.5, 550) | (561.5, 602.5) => 3.1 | 22.7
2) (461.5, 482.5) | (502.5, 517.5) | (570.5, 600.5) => 2.2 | 24.6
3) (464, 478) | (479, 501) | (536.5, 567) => 1.2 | 23.7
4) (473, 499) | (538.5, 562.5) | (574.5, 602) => 4.7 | 23.2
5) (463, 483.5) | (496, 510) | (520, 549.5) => 0.8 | 22.7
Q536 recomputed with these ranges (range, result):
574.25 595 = 23.7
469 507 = 23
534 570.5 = 18.8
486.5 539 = 20.6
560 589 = 21.1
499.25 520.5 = 20.7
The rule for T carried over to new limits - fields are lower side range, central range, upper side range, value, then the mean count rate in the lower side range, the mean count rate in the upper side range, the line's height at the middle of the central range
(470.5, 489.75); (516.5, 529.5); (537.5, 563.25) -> 0.69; 24.1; 18.5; 20.7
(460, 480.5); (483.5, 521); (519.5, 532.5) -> 1.40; 25.4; 19.5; 22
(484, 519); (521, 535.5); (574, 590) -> 1.65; 21.2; 23.5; 22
